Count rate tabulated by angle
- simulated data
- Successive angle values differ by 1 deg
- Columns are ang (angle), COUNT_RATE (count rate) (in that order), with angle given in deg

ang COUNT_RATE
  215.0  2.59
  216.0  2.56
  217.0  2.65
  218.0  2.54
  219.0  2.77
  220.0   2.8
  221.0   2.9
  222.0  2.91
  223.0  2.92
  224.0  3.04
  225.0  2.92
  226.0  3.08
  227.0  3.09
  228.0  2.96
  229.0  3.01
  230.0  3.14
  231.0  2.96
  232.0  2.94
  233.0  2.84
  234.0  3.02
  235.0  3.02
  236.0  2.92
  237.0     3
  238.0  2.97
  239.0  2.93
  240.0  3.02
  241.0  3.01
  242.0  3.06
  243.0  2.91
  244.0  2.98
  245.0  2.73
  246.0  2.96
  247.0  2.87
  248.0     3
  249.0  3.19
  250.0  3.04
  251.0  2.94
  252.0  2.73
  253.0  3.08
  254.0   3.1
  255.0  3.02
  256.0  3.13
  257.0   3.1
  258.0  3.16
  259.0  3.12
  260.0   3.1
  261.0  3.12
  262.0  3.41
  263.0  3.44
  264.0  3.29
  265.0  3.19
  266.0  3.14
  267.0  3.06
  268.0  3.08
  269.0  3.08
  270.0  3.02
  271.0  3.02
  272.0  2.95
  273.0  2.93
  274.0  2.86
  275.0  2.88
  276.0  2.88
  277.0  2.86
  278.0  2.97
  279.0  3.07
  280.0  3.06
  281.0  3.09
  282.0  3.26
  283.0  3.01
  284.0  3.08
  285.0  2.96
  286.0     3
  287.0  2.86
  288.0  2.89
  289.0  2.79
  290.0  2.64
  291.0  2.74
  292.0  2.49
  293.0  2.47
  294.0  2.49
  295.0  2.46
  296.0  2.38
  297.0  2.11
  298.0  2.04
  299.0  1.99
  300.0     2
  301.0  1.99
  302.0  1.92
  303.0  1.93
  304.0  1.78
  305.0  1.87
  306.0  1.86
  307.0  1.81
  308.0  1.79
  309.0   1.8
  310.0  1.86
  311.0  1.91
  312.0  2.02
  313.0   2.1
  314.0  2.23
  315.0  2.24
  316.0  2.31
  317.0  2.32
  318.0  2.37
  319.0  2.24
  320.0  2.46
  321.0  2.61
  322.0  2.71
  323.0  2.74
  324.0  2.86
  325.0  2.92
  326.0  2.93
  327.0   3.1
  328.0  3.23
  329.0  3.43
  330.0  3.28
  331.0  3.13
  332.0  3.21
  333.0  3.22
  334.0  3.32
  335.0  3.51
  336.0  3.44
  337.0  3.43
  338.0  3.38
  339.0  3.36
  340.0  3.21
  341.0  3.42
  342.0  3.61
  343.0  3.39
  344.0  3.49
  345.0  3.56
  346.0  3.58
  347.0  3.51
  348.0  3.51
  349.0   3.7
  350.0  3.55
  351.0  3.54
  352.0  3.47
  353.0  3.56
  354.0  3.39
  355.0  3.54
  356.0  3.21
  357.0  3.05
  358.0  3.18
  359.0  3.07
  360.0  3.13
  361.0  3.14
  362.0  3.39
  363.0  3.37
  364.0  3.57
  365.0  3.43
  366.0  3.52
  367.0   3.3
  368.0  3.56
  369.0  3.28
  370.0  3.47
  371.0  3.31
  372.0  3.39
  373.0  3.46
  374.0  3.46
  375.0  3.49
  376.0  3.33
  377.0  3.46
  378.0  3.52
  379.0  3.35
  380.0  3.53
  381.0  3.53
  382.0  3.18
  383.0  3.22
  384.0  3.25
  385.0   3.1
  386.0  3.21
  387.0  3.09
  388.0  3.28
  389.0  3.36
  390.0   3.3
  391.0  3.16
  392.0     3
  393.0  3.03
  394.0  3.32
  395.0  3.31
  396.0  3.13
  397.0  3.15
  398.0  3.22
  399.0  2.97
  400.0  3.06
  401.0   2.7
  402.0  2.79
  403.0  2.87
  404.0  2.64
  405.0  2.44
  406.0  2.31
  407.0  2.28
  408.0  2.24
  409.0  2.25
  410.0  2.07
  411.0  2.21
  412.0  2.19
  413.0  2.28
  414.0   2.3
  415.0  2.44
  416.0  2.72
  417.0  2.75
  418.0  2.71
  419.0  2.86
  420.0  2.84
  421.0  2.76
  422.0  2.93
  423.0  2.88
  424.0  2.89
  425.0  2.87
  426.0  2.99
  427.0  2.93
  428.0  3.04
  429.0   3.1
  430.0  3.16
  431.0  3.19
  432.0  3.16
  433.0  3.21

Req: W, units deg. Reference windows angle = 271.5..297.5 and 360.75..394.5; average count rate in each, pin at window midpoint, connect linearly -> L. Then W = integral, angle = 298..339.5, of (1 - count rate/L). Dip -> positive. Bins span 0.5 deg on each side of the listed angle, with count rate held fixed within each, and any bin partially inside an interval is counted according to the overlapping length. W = 6.5 deg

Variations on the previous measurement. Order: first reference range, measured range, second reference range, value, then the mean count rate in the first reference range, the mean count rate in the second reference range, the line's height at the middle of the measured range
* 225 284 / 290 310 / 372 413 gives 6.1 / 3.03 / 3.01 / 3.02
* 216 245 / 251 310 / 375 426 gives 4.0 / 2.93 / 2.91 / 2.92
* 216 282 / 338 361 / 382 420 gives -4.2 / 3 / 2.82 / 2.88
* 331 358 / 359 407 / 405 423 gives -4.9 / 3.42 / 2.49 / 2.9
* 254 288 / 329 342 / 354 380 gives -0.3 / 3.06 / 3.36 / 3.27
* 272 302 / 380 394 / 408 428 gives -3.1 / 2.69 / 2.63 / 2.64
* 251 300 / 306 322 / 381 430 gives 4.1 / 2.9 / 2.86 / 2.89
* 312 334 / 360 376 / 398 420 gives -4.6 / 2.74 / 2.55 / 2.64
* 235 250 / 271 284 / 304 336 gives -0.9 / 2.97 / 2.56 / 2.79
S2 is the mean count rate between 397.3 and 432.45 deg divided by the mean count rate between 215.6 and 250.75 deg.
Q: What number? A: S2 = 0.93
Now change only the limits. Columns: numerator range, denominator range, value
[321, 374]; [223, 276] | 1.10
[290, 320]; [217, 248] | 0.73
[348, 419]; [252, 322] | 1.17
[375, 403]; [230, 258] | 1.07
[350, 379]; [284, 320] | 1.49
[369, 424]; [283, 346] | 1.11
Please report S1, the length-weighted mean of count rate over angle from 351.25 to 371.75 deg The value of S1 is 3.35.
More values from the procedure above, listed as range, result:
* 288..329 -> 2.33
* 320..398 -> 3.3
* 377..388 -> 3.3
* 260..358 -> 2.86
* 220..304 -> 2.88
